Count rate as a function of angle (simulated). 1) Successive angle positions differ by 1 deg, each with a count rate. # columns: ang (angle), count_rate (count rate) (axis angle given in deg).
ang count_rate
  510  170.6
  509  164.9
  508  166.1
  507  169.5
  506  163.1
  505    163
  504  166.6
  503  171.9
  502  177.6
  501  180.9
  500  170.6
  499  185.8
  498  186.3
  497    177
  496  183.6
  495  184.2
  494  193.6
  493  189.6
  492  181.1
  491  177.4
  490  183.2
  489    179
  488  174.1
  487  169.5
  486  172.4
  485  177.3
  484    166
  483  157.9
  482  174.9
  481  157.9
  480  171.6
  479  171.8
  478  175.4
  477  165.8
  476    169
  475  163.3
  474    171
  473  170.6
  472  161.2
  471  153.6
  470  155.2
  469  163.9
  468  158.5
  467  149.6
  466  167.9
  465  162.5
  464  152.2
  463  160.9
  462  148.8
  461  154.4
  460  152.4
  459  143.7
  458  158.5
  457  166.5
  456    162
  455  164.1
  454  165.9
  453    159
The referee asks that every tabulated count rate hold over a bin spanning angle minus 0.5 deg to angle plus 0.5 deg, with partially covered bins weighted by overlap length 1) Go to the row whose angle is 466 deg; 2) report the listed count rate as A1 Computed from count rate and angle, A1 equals 167.9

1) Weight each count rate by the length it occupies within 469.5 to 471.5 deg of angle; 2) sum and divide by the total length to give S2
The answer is 154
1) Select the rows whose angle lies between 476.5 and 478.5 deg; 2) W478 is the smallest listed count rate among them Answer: 165.8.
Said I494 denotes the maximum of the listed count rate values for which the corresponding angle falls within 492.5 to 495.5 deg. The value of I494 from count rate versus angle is 193.6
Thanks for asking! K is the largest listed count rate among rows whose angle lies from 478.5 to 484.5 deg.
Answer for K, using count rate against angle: 174.9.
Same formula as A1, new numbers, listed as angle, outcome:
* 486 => 172.4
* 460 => 152.4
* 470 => 155.2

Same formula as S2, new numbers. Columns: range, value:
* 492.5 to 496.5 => 188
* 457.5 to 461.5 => 152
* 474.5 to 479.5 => 169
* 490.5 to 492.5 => 179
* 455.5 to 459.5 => 158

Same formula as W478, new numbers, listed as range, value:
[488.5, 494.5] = 177.4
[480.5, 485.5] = 157.9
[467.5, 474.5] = 153.6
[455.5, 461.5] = 143.7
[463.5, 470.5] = 149.6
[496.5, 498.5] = 177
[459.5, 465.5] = 148.8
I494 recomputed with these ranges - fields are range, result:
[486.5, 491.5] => 183.2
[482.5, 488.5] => 177.3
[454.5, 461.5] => 166.5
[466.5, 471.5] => 163.9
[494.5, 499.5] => 186.3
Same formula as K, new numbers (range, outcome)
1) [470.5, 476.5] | 171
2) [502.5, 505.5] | 171.9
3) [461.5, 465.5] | 162.5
